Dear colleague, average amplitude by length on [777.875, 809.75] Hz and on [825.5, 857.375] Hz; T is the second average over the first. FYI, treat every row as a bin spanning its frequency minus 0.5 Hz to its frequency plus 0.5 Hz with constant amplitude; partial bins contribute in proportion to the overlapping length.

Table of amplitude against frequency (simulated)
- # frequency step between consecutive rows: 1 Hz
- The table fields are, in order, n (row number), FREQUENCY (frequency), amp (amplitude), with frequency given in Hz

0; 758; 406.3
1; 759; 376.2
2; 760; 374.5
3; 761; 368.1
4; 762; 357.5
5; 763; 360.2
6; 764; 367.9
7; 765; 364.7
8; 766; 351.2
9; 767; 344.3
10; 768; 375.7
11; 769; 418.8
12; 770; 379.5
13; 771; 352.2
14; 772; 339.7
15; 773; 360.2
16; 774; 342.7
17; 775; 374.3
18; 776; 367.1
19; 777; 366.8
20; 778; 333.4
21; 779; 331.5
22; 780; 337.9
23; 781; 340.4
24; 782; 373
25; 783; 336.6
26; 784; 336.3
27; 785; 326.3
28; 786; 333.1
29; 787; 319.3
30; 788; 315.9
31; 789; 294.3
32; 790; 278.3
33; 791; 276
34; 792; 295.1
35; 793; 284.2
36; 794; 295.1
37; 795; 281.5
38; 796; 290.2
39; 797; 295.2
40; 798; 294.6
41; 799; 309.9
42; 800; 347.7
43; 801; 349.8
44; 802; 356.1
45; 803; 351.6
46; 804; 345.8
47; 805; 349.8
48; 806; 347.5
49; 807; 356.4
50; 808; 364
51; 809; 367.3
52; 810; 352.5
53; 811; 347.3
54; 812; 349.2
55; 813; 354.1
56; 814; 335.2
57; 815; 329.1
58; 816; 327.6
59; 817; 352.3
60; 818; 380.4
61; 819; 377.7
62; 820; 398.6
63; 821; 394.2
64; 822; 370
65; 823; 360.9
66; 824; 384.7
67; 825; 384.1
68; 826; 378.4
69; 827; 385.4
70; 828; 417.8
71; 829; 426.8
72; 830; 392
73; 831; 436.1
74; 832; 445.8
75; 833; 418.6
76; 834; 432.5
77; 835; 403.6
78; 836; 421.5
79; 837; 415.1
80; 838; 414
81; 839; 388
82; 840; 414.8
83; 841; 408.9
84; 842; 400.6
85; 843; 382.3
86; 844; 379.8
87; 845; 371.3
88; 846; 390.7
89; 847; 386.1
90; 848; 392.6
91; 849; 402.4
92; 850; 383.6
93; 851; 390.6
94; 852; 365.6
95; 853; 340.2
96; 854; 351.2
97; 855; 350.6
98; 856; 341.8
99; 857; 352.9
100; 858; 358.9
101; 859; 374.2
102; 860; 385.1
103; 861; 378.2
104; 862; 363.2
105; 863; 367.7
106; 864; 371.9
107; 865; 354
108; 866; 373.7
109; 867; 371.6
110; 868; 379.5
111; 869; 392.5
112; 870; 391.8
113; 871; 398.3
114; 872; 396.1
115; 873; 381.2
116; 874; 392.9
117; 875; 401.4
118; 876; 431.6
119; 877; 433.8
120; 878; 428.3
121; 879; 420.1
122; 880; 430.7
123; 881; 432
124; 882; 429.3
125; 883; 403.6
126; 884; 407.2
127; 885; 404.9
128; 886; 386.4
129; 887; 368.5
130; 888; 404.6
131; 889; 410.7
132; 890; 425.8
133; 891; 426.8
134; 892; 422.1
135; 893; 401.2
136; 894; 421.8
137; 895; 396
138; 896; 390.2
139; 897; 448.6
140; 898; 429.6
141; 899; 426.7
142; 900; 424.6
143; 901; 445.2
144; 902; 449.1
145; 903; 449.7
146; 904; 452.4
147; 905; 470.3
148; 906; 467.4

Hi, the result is 1.21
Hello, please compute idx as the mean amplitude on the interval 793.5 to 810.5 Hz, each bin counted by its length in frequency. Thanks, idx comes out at 333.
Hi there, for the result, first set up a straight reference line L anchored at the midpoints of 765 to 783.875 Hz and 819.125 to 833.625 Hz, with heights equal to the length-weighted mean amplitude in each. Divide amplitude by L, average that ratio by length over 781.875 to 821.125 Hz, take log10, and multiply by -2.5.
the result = 0.14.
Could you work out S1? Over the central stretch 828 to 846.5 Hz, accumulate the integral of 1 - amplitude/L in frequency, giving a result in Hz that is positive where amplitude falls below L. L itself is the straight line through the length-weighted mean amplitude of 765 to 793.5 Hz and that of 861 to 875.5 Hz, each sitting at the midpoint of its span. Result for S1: -2.1 Hz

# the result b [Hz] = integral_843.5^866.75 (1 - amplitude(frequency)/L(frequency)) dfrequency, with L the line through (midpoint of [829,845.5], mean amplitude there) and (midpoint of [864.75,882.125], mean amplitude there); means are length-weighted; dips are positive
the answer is 2.0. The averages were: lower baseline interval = 408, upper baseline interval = 402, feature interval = 371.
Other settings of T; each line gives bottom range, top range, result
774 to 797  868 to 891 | 1.27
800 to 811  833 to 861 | 1.09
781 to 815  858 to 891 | 1.21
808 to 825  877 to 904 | 1.16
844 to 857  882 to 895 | 1.10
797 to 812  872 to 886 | 1.20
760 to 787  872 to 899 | 1.16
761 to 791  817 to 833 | 1.14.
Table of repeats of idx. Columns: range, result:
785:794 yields 301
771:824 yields 339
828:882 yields 393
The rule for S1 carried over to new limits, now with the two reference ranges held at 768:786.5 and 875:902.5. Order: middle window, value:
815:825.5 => 0.21 Hz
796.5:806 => 0.86 Hz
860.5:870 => 0.73 Hz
